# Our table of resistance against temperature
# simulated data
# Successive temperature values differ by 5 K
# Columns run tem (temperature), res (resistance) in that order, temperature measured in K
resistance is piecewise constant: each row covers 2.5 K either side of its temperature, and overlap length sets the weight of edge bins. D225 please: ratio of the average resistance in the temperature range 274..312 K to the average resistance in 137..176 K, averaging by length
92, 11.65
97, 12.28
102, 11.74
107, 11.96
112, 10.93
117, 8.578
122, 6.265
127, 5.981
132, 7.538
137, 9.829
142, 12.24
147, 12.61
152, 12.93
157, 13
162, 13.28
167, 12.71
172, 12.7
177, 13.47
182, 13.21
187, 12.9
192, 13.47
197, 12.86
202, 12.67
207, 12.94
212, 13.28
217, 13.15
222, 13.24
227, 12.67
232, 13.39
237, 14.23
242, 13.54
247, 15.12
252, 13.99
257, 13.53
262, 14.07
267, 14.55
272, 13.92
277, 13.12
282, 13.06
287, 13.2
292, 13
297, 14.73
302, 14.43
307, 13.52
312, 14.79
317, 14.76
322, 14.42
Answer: 1.08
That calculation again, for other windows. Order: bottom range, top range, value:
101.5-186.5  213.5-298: 1.23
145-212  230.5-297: 1.06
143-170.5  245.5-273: 1.10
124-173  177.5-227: 1.17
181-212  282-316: 1.07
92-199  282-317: 1.22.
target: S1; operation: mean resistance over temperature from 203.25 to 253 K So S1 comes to 13.5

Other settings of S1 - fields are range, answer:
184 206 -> 13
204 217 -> 13.1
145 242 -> 13.1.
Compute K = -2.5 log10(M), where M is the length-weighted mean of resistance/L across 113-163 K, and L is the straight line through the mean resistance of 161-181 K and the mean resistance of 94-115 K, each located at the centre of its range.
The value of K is 0.218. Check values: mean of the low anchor 11.7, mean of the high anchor 13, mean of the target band 10.2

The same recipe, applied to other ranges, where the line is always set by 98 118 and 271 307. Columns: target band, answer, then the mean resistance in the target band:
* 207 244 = -0.05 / 13.3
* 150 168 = -0.11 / 13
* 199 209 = -0.03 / 12.8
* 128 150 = 0.12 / 10.3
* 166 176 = -0.07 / 12.8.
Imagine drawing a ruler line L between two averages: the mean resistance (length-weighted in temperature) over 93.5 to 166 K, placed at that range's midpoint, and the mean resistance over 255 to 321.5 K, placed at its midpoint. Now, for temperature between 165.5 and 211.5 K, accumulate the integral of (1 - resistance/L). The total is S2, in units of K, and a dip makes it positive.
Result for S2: -4.3 K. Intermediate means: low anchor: 10.7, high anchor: 13.9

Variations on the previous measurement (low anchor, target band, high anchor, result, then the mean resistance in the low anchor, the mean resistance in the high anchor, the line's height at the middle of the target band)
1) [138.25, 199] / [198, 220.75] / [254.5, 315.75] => 0.4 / 12.9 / 13.8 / 13.2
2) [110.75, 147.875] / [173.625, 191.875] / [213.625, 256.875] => -3.0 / 9.04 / 13.7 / 11.4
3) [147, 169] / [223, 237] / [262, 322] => 0.2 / 12.9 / 13.9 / 13.5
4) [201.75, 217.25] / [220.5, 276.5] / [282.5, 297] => -2.6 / 13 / 13.4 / 13.2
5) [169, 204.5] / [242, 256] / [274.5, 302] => -1.0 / 13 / 13.5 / 13.3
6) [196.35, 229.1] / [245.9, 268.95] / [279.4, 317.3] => -1.3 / 13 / 13.9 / 13.5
